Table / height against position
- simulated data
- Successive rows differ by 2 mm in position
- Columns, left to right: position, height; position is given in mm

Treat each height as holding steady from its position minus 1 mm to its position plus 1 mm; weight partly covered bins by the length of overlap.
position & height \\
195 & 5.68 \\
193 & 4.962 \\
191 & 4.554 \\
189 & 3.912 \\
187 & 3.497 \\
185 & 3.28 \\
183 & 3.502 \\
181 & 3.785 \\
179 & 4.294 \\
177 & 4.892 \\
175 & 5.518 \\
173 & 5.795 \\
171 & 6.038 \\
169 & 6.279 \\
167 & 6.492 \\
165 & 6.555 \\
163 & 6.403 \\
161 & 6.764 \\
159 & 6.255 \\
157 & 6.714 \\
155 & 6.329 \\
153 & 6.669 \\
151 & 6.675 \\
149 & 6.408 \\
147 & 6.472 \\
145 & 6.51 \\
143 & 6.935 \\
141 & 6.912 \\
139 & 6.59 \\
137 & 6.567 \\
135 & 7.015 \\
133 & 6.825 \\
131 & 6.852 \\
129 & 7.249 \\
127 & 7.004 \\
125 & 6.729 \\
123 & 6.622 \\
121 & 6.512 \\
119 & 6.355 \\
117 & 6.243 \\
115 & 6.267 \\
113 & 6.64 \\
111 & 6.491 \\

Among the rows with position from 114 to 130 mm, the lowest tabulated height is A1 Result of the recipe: 6.243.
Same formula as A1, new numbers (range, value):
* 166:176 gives 5.518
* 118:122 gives 6.355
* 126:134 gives 6.825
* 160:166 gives 6.403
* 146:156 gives 6.329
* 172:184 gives 3.502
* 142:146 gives 6.51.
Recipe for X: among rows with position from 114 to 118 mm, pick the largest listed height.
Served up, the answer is 6.267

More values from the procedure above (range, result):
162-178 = 6.555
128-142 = 7.249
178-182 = 4.294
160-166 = 6.764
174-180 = 5.518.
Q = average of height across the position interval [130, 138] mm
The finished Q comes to 6.81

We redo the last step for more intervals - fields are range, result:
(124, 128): 6.87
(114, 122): 6.34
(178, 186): 3.72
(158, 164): 6.47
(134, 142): 6.77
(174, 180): 4.9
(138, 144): 6.81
